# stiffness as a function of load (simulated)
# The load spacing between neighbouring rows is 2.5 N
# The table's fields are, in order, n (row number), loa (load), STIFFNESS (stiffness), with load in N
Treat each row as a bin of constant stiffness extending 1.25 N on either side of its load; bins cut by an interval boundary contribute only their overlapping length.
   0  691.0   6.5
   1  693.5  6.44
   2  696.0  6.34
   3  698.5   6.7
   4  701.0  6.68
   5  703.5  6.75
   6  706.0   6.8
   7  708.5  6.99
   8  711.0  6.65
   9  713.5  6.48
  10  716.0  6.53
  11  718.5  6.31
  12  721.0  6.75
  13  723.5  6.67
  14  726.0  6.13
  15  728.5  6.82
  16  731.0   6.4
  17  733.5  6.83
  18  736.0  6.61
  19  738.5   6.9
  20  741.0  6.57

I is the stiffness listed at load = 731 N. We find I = 6.4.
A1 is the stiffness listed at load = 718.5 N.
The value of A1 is 6.31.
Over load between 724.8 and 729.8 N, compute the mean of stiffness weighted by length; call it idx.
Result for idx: 6.48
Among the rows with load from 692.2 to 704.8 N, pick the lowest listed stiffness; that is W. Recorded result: 6.34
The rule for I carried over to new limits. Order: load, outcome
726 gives 6.13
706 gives 6.8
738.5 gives 6.9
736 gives 6.61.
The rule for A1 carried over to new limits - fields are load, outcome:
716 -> 6.53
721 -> 6.75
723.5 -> 6.67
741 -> 6.57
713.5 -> 6.48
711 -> 6.65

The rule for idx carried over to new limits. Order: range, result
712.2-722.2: 6.52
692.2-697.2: 6.39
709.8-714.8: 6.56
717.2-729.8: 6.54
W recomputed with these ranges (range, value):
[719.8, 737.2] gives 6.13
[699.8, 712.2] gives 6.65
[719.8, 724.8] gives 6.67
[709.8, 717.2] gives 6.48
